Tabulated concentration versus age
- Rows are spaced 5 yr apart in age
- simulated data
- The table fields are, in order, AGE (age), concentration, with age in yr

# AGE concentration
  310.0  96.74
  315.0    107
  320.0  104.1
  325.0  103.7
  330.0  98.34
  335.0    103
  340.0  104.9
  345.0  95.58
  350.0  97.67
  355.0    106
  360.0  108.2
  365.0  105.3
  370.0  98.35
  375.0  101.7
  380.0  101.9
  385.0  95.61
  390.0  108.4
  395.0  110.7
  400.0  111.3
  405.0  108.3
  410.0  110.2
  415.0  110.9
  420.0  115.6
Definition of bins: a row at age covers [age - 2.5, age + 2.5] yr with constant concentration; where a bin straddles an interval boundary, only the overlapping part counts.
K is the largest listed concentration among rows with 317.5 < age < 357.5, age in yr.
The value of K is 106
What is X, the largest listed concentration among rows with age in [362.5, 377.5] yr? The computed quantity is 105.3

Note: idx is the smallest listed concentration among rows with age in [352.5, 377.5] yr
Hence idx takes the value 98.35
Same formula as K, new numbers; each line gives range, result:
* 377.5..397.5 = 110.7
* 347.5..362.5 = 108.2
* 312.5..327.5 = 107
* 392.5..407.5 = 111.3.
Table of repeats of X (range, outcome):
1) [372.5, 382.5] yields 101.9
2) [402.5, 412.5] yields 110.2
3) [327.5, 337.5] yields 103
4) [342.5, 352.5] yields 97.67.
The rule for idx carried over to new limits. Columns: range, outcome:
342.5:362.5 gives 95.58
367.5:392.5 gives 95.61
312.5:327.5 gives 103.7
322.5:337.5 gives 98.34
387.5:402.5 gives 108.4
